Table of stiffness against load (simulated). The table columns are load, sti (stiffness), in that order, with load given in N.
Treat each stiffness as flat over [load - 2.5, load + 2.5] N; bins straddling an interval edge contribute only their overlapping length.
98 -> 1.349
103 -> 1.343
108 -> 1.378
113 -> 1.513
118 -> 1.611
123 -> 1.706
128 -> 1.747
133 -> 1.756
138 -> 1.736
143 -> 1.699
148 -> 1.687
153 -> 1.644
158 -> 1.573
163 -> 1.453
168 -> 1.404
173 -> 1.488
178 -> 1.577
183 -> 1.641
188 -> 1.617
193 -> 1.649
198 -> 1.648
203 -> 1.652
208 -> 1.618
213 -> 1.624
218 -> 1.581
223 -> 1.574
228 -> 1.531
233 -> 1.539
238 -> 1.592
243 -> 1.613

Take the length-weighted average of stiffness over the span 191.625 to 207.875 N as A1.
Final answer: 1.65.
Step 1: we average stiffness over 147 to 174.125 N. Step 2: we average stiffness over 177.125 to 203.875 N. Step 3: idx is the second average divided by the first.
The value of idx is 1.1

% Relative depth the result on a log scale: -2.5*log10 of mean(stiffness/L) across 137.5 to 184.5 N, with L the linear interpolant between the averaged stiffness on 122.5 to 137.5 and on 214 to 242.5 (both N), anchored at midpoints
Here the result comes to 0.07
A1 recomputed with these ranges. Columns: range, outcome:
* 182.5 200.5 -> 1.64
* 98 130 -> 1.53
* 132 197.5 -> 1.61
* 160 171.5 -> 1.44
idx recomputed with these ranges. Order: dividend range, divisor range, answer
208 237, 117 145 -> 0.92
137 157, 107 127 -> 1.06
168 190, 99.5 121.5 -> 1.06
